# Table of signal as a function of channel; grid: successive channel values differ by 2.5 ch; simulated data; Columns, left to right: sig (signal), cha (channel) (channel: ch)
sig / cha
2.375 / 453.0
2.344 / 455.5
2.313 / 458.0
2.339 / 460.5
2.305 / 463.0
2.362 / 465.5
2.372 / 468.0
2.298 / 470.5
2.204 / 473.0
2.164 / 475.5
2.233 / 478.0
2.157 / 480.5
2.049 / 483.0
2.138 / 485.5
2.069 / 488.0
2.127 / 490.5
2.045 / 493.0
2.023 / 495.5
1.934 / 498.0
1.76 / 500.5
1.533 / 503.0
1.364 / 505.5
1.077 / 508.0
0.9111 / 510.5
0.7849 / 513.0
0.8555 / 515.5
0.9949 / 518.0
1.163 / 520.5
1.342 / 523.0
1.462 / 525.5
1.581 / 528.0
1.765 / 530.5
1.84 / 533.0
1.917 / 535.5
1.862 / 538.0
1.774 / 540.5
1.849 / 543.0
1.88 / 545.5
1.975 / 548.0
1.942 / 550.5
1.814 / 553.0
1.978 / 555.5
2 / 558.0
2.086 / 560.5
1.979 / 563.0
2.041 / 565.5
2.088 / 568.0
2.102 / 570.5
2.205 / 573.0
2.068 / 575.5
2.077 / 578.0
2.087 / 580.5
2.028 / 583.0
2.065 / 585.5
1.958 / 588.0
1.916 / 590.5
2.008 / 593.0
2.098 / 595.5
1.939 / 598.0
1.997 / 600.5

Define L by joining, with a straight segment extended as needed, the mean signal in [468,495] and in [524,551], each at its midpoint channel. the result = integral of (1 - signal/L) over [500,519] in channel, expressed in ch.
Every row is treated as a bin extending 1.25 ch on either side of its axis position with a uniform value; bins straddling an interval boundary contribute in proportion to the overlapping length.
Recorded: 8.10 ch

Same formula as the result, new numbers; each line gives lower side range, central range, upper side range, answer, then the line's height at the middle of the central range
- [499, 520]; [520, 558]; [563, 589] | -4.7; 1.57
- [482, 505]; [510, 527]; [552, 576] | 7.7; 1.98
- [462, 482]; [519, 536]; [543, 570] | 4.2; 2.07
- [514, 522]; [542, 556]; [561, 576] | -2.0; 1.67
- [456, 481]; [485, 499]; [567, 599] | 1.1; 2.23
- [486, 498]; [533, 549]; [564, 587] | 1.5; 2.07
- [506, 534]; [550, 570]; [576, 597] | -3.2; 1.72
